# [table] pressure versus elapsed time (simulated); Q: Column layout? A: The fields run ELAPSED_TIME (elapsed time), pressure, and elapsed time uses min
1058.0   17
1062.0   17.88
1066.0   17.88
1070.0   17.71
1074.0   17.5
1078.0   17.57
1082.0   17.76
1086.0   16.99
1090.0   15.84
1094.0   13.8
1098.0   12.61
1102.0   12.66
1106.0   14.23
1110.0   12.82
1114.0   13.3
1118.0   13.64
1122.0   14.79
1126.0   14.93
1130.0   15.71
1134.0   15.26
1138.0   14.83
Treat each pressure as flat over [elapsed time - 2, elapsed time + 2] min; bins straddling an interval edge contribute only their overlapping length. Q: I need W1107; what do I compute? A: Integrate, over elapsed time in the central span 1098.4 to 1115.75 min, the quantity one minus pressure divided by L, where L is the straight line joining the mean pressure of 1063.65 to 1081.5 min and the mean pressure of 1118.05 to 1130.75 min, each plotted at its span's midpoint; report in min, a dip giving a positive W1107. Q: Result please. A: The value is 2.9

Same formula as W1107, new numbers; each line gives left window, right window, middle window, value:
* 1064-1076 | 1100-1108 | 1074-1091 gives -1.09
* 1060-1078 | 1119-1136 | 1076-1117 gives 4.45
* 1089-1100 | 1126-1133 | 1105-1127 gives 1.41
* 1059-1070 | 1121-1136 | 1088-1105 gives 2.82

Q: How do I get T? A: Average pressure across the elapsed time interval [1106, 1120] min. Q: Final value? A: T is 13.4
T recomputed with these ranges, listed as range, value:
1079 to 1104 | 15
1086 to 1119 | 13.8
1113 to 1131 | 14.5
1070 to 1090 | 17.3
